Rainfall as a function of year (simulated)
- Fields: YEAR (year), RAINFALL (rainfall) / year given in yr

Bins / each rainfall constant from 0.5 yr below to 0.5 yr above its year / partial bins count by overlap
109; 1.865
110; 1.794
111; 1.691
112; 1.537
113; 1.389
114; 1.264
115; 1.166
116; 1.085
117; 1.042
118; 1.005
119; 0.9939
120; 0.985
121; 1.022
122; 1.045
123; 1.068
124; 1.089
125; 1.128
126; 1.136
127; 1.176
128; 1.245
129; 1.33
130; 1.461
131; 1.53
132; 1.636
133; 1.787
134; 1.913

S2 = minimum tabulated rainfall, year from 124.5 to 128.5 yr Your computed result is 1.128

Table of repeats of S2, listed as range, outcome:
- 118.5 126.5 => 0.985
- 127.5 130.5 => 1.245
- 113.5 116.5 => 1.085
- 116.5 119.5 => 0.9939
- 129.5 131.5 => 1.461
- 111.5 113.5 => 1.389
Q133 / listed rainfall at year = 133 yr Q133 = 1.787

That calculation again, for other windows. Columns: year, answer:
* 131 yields 1.53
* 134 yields 1.913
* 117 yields 1.042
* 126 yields 1.136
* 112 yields 1.537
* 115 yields 1.166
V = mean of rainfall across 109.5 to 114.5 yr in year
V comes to 1.54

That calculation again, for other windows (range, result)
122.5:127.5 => 1.12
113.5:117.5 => 1.14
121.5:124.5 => 1.07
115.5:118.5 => 1.04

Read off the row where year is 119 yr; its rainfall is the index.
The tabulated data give 0.9939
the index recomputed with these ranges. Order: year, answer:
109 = 1.865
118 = 1.005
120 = 0.985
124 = 1.089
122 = 1.045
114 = 1.264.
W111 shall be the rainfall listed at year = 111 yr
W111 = 1.691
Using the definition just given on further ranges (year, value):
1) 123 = 1.068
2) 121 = 1.022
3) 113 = 1.389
